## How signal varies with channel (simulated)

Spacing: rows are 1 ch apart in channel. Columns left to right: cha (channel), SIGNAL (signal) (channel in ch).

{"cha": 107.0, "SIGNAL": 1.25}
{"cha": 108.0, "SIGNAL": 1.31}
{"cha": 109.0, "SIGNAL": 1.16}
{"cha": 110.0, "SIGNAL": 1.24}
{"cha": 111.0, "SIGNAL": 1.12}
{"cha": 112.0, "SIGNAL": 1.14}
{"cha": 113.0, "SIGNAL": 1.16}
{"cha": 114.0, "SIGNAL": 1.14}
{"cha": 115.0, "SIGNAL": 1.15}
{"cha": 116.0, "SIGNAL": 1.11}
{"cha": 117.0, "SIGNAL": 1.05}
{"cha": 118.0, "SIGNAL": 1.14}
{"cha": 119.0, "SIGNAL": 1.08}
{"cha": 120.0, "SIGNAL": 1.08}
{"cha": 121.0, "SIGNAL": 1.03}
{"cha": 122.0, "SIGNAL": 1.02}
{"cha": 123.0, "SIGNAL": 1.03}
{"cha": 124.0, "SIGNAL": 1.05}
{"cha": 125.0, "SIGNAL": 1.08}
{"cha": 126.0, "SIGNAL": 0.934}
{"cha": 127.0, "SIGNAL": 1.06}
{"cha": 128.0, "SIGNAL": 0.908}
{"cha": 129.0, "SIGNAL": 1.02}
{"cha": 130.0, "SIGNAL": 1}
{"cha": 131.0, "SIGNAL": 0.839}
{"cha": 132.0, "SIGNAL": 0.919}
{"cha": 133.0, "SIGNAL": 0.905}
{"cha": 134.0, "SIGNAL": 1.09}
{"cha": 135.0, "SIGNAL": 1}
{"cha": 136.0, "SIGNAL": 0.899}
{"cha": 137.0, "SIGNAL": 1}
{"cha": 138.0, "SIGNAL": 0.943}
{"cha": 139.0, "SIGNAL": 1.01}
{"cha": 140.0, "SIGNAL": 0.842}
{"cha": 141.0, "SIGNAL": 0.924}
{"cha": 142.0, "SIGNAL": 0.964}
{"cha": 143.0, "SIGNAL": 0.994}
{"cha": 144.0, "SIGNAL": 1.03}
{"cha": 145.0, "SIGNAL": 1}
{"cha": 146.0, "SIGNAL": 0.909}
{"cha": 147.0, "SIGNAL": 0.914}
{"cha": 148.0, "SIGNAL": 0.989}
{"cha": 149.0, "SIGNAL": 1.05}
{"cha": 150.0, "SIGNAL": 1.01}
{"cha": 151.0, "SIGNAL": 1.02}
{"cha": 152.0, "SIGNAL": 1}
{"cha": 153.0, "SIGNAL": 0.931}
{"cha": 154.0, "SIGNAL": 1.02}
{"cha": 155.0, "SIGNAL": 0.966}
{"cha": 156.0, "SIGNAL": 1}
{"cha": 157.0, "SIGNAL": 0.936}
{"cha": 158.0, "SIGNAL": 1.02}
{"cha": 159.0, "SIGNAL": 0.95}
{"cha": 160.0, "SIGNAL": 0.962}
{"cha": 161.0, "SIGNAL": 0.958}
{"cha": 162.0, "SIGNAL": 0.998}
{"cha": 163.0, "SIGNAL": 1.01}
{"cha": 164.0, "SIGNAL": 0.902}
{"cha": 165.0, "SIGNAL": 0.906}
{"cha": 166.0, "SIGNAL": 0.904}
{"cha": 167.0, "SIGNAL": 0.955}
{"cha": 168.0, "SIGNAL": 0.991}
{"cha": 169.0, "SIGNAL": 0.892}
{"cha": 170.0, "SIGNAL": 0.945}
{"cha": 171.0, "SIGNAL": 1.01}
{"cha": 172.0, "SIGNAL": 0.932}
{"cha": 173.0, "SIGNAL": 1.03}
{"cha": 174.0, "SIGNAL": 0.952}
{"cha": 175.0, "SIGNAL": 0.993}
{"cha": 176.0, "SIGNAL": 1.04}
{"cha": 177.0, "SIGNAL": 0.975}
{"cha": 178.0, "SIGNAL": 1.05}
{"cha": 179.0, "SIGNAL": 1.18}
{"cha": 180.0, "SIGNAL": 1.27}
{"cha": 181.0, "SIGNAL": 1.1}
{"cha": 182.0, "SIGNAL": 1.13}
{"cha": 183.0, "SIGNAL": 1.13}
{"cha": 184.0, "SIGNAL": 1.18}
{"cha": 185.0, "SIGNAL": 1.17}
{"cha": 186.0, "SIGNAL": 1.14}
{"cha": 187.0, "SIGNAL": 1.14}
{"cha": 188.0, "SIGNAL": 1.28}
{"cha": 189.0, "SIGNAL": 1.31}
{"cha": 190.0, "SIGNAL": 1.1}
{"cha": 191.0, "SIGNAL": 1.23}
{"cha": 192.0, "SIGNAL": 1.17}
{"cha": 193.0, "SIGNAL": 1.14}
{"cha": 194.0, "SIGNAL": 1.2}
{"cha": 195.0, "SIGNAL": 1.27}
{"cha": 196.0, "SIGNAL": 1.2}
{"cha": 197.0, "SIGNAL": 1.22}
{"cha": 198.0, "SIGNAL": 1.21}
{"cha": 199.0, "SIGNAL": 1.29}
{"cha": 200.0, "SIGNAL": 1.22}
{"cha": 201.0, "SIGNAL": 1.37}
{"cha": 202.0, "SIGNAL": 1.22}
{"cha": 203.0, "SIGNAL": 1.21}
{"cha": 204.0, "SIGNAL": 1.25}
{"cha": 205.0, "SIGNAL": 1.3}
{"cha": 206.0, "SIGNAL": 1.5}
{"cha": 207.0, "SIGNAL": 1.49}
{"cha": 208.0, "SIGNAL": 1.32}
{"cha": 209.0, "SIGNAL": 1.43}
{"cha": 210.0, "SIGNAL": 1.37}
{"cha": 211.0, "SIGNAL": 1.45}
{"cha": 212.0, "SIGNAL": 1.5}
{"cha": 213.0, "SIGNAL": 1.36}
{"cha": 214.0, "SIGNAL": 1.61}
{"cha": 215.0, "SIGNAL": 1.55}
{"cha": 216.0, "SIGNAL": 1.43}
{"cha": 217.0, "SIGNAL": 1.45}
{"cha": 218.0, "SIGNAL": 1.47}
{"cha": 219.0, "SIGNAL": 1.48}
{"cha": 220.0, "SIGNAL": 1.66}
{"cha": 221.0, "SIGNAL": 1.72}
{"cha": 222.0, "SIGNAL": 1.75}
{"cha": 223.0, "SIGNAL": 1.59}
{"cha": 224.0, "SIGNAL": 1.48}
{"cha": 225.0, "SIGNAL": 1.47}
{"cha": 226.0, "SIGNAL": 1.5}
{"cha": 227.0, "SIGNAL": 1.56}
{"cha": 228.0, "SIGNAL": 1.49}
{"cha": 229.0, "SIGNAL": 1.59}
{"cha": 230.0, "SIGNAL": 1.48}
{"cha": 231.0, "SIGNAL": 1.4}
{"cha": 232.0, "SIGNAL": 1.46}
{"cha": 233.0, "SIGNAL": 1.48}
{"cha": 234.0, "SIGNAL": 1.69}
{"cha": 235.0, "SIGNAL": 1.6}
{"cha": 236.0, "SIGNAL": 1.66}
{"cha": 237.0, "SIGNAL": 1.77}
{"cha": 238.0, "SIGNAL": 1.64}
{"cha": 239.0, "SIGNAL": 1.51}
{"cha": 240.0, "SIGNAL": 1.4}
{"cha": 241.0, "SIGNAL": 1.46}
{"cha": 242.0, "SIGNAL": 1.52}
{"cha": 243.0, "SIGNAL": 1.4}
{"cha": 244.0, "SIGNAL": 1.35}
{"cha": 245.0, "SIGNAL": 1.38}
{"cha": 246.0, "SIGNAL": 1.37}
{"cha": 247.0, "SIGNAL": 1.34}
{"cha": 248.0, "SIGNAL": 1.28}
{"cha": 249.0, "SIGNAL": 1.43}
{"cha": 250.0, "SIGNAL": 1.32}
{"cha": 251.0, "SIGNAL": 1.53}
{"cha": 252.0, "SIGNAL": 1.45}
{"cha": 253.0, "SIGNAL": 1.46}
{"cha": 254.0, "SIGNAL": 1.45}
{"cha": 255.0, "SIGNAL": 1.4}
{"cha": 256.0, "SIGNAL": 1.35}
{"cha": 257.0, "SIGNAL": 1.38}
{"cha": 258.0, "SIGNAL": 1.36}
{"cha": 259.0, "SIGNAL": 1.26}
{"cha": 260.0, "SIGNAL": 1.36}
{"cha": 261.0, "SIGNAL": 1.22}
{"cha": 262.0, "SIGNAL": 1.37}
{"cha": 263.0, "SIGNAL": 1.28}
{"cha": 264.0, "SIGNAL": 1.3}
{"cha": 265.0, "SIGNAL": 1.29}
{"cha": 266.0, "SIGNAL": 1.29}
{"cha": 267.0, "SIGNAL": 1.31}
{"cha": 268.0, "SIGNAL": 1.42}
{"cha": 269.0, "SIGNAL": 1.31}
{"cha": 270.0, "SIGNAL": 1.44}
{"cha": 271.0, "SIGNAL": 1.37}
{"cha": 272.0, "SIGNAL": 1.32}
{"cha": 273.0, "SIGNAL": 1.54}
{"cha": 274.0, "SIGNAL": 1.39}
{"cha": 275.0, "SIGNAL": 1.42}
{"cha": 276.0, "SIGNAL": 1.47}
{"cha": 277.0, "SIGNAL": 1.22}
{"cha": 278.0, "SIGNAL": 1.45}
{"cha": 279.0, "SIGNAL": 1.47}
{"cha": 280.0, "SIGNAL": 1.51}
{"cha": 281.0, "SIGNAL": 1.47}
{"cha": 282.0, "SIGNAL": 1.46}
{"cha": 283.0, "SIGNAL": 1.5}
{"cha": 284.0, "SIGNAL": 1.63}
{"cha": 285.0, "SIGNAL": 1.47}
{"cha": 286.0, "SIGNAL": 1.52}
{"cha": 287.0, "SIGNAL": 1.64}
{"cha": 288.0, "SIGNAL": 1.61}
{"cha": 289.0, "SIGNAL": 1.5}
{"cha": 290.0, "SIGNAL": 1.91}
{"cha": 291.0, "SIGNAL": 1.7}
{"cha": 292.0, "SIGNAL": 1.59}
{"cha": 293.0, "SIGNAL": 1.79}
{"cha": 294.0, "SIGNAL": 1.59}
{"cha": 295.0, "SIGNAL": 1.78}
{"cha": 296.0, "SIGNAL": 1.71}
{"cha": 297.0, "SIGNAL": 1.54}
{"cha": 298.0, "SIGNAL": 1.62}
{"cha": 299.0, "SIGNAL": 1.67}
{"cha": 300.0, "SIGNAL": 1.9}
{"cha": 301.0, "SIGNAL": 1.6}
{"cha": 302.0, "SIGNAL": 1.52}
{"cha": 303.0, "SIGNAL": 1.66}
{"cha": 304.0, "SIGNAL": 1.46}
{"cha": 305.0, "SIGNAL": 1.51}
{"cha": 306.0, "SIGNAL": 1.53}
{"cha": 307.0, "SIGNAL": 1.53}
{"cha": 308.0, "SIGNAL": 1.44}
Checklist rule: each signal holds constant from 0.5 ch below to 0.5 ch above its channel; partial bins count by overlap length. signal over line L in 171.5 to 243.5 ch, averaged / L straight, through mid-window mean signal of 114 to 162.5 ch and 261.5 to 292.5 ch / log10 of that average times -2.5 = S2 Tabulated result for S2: -0.101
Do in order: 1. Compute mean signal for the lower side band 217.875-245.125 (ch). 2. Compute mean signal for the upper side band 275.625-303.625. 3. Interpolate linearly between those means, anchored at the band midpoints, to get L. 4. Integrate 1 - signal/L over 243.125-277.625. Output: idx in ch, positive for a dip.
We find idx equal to 4.34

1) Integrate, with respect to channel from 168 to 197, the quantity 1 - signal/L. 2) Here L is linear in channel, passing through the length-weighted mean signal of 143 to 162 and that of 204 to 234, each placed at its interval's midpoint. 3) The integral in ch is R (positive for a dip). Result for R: 2.44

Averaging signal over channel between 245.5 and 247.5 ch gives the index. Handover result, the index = 1.35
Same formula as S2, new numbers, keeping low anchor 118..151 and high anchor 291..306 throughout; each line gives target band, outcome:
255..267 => 0.132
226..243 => -0.116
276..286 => 0.072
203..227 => -0.134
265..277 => 0.113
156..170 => 0.155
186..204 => 0.006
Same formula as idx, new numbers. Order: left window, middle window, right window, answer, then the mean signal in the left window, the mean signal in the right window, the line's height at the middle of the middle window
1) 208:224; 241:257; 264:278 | 0.3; 1.51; 1.37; 1.43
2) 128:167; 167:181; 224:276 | 0.8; 0.966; 1.43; 1.09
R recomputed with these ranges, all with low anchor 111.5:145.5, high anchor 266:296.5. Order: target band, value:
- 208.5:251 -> -4.8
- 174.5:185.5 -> 0.7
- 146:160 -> 1.5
